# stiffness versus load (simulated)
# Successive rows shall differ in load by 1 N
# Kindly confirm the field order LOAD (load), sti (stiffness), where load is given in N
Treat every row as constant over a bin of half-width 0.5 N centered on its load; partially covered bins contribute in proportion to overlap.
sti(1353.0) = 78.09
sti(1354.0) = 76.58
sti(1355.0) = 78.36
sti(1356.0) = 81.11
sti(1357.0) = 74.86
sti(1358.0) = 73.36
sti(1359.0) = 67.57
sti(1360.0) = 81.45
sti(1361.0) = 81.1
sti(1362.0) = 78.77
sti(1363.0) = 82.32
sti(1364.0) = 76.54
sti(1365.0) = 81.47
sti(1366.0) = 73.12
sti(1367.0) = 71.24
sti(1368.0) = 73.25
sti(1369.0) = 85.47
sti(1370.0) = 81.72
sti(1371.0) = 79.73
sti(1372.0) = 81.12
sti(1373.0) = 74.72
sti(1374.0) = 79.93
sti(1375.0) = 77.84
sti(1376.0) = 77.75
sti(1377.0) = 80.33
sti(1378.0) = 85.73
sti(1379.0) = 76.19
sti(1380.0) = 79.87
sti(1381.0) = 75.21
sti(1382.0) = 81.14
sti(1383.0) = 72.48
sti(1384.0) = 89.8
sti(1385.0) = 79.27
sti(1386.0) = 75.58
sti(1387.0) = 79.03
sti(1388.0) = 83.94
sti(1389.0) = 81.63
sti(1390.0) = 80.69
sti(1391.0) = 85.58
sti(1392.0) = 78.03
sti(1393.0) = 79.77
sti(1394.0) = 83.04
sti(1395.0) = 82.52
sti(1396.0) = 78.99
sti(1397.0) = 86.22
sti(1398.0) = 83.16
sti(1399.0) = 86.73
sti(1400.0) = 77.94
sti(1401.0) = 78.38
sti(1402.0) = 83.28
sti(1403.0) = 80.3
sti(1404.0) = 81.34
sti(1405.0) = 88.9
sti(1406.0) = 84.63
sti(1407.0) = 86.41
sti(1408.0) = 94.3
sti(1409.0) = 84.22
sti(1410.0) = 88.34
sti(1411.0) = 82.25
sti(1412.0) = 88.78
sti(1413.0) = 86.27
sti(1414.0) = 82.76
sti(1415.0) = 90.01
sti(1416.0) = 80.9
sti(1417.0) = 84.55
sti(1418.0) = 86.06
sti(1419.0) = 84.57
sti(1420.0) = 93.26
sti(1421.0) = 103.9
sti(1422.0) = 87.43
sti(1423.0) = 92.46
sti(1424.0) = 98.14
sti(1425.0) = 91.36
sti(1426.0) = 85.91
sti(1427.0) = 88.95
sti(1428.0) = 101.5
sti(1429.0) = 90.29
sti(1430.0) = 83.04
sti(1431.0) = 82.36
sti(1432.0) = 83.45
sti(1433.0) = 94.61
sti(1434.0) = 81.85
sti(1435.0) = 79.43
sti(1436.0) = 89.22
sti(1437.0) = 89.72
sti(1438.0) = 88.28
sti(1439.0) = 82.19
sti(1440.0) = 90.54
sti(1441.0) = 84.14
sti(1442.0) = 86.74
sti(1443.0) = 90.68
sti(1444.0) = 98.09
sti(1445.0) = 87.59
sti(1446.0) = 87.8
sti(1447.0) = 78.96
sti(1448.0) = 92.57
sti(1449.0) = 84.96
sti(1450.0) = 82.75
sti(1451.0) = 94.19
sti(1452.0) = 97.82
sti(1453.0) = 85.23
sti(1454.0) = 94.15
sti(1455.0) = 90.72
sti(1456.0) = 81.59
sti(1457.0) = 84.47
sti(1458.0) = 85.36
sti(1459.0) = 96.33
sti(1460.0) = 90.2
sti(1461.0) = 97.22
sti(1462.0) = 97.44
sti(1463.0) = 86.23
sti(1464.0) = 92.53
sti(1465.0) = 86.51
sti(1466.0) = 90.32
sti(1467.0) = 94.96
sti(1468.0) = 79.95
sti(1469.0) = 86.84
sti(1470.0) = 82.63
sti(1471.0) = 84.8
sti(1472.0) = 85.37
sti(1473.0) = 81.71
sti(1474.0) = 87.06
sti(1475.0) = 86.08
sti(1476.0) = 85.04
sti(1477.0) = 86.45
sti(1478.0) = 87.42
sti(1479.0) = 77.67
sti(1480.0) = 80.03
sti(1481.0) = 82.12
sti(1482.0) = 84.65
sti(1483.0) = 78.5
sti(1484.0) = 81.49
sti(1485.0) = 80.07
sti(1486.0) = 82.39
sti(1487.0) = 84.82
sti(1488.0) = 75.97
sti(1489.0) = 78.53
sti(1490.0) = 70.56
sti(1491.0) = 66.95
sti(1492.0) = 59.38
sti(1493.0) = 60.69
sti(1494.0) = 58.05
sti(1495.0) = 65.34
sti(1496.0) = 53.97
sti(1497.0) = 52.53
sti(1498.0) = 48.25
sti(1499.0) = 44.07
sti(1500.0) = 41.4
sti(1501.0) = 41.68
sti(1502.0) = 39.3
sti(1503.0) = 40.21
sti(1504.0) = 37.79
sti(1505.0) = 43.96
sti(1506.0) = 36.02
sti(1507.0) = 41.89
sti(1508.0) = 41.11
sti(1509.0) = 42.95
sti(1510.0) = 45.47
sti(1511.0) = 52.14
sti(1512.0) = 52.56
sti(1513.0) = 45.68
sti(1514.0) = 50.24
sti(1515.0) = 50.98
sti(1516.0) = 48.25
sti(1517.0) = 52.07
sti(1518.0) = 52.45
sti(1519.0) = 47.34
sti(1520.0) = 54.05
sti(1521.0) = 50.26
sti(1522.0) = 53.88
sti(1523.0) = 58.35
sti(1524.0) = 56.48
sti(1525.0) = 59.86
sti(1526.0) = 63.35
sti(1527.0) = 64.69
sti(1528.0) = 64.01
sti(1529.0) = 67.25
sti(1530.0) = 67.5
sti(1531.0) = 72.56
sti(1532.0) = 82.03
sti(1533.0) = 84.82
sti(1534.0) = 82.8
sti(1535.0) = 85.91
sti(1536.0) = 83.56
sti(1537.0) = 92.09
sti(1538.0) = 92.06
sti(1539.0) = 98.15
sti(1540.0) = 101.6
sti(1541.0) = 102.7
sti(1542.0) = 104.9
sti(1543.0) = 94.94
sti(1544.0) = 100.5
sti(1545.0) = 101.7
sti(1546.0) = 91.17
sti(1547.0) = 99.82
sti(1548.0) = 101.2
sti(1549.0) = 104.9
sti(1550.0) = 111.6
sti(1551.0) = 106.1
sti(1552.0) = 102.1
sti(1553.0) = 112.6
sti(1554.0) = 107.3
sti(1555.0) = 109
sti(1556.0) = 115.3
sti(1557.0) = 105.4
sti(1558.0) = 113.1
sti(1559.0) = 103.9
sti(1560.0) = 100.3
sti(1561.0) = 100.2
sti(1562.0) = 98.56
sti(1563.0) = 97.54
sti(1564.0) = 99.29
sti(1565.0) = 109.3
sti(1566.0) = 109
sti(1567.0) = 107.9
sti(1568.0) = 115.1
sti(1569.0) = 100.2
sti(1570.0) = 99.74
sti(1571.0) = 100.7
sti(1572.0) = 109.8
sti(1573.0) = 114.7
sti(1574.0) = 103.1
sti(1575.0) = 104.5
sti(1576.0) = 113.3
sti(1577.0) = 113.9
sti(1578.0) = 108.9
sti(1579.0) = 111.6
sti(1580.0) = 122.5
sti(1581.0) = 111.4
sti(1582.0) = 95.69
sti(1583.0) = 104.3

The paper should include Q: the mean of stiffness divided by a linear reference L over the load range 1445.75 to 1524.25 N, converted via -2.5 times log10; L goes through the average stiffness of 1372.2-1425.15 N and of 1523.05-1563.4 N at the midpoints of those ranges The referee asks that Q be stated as 0.25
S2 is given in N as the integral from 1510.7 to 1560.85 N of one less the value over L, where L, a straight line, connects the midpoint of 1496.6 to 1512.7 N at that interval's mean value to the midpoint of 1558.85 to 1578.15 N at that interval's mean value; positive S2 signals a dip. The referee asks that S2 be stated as -4.4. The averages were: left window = 43.8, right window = 105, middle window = 81.8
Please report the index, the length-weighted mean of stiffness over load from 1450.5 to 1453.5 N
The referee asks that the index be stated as 92.4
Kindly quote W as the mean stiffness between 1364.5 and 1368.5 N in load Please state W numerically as 74.8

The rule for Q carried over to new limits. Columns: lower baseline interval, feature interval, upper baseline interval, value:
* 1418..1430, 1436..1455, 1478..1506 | -0.08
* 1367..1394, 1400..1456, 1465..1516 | -0.19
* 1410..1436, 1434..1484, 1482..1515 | -0.20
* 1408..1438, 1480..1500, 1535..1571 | 0.36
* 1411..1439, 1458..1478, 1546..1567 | 0.07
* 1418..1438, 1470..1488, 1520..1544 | 0.01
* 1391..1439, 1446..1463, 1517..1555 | -0.05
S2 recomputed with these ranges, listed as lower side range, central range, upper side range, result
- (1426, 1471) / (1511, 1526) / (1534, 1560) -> 6.90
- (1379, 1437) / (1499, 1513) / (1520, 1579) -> 7.42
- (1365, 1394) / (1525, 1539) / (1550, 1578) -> 3.38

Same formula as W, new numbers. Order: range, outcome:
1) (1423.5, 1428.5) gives 93.2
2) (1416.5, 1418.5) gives 85.3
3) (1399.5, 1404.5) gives 80.2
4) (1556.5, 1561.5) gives 105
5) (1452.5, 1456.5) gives 87.9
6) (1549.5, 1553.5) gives 108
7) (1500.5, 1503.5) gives 40.4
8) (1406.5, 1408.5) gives 90.4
